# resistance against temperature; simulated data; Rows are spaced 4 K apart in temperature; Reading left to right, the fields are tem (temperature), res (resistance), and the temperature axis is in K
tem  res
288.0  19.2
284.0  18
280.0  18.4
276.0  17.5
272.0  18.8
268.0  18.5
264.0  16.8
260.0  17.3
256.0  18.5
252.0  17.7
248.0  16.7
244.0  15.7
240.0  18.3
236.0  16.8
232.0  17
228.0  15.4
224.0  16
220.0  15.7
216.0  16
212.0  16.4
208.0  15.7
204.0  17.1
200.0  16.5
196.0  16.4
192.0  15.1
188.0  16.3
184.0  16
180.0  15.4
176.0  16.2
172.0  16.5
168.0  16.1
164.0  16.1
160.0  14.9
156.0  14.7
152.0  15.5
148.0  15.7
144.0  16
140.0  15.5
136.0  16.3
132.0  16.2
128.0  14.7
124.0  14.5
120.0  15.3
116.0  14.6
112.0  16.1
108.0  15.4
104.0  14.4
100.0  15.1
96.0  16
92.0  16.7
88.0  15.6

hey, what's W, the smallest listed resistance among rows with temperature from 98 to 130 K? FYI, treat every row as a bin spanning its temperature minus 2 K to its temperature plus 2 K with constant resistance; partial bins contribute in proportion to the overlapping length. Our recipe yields 14.4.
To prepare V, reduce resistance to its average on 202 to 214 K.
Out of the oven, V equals 16.4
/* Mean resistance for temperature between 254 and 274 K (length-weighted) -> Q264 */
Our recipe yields 18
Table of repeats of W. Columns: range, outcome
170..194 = 15.1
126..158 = 14.7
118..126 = 14.5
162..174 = 16.1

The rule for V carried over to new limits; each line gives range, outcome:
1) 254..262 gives 17.9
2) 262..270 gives 17.6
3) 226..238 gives 16.4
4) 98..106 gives 14.8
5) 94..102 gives 15.6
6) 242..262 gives 17.2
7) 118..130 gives 14.8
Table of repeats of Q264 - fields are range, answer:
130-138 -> 16.2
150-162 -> 15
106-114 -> 15.8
